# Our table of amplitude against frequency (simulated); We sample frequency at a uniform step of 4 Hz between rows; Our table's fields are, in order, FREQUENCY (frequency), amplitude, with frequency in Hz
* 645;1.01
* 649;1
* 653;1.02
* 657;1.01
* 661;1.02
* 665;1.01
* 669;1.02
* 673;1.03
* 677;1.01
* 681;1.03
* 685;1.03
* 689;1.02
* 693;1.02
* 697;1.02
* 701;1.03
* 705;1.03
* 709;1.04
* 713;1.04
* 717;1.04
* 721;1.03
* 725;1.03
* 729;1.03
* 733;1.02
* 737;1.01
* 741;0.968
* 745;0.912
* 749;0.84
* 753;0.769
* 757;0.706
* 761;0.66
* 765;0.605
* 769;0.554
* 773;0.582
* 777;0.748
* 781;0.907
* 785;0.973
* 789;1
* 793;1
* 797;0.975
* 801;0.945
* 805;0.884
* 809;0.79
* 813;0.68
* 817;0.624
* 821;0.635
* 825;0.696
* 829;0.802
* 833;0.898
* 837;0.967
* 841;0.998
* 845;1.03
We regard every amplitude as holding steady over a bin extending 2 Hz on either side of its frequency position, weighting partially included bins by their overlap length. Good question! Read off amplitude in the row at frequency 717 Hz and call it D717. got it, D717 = 1.04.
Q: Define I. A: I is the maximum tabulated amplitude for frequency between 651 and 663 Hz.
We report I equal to 1.02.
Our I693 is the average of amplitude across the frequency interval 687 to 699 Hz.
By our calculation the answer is 1.02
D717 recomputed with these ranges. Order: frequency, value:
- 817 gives 0.624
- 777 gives 0.748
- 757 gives 0.706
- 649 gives 1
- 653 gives 1.02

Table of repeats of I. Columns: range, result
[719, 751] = 1.03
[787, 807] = 1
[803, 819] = 0.884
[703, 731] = 1.04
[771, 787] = 0.973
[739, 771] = 0.968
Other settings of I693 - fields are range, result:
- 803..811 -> 0.837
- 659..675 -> 1.02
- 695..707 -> 1.03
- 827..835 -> 0.85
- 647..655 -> 1.01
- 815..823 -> 0.629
